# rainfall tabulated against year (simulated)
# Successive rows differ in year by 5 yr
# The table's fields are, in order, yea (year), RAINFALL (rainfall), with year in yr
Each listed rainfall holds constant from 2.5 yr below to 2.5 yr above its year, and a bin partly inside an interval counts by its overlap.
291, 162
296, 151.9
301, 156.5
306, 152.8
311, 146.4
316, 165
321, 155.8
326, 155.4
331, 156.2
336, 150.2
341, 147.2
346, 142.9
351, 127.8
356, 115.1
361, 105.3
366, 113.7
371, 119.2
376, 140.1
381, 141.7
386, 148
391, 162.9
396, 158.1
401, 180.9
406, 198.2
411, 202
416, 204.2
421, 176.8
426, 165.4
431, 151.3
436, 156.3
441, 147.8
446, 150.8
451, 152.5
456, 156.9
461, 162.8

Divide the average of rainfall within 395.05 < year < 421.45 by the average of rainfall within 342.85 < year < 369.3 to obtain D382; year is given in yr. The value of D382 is 1.56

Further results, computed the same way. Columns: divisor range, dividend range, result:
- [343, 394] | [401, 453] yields 1.30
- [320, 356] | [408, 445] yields 1.18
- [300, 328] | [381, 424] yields 1.14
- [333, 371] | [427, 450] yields 1.19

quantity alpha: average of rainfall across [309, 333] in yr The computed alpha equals 156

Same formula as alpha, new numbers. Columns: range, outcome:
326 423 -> 152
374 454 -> 165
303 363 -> 144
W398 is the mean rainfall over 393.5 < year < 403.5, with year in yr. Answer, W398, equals 170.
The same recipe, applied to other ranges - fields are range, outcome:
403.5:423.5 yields 195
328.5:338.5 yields 153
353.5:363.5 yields 110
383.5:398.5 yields 156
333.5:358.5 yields 137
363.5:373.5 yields 116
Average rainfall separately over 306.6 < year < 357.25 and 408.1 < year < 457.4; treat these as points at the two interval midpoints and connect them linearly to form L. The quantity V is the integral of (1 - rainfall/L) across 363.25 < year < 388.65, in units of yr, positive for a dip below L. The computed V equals 3.8 yr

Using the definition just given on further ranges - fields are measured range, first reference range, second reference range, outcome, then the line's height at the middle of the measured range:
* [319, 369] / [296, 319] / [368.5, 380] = 2.0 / 142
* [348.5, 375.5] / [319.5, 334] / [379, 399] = 6.4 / 155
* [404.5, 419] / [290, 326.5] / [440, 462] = -4.4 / 154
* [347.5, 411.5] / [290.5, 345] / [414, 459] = 5.2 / 158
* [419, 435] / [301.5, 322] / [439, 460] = -1.1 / 153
